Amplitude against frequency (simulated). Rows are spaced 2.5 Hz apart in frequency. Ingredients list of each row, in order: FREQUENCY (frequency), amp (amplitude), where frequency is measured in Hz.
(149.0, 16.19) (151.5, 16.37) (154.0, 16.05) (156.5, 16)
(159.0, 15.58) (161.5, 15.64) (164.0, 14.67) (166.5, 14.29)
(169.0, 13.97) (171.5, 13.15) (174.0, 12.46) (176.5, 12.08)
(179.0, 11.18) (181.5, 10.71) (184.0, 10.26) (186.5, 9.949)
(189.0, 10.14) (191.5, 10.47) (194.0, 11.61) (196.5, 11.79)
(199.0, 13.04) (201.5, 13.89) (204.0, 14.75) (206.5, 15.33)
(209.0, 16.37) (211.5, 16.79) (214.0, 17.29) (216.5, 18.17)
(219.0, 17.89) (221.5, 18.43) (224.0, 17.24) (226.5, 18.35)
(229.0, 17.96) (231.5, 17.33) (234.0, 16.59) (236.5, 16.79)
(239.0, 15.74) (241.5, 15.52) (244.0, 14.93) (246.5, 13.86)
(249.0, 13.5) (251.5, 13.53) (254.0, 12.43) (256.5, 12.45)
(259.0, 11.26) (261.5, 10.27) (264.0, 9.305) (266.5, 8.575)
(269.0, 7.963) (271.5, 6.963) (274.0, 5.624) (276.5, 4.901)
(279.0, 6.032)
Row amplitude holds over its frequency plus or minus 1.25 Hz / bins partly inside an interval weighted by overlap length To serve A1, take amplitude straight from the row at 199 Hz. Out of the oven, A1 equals 13.04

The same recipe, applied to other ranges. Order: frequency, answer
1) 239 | 15.74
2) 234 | 16.59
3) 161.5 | 15.64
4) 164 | 14.67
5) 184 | 10.26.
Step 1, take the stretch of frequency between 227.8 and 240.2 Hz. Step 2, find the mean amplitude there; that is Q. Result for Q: 16.9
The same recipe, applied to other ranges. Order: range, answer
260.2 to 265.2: 9.81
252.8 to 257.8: 12.4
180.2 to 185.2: 10.5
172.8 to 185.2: 11.3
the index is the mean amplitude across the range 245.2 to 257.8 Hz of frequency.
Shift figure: 13.2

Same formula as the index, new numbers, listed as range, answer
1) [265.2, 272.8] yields 7.83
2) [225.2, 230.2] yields 18.1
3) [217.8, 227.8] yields 18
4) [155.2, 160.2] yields 15.8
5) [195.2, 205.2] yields 13.4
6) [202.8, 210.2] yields 15.5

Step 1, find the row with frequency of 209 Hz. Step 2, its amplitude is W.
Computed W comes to 16.37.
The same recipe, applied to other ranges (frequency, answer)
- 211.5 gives 16.79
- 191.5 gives 10.47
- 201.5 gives 13.89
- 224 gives 17.24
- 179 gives 11.18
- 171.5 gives 13.15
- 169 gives 13.97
